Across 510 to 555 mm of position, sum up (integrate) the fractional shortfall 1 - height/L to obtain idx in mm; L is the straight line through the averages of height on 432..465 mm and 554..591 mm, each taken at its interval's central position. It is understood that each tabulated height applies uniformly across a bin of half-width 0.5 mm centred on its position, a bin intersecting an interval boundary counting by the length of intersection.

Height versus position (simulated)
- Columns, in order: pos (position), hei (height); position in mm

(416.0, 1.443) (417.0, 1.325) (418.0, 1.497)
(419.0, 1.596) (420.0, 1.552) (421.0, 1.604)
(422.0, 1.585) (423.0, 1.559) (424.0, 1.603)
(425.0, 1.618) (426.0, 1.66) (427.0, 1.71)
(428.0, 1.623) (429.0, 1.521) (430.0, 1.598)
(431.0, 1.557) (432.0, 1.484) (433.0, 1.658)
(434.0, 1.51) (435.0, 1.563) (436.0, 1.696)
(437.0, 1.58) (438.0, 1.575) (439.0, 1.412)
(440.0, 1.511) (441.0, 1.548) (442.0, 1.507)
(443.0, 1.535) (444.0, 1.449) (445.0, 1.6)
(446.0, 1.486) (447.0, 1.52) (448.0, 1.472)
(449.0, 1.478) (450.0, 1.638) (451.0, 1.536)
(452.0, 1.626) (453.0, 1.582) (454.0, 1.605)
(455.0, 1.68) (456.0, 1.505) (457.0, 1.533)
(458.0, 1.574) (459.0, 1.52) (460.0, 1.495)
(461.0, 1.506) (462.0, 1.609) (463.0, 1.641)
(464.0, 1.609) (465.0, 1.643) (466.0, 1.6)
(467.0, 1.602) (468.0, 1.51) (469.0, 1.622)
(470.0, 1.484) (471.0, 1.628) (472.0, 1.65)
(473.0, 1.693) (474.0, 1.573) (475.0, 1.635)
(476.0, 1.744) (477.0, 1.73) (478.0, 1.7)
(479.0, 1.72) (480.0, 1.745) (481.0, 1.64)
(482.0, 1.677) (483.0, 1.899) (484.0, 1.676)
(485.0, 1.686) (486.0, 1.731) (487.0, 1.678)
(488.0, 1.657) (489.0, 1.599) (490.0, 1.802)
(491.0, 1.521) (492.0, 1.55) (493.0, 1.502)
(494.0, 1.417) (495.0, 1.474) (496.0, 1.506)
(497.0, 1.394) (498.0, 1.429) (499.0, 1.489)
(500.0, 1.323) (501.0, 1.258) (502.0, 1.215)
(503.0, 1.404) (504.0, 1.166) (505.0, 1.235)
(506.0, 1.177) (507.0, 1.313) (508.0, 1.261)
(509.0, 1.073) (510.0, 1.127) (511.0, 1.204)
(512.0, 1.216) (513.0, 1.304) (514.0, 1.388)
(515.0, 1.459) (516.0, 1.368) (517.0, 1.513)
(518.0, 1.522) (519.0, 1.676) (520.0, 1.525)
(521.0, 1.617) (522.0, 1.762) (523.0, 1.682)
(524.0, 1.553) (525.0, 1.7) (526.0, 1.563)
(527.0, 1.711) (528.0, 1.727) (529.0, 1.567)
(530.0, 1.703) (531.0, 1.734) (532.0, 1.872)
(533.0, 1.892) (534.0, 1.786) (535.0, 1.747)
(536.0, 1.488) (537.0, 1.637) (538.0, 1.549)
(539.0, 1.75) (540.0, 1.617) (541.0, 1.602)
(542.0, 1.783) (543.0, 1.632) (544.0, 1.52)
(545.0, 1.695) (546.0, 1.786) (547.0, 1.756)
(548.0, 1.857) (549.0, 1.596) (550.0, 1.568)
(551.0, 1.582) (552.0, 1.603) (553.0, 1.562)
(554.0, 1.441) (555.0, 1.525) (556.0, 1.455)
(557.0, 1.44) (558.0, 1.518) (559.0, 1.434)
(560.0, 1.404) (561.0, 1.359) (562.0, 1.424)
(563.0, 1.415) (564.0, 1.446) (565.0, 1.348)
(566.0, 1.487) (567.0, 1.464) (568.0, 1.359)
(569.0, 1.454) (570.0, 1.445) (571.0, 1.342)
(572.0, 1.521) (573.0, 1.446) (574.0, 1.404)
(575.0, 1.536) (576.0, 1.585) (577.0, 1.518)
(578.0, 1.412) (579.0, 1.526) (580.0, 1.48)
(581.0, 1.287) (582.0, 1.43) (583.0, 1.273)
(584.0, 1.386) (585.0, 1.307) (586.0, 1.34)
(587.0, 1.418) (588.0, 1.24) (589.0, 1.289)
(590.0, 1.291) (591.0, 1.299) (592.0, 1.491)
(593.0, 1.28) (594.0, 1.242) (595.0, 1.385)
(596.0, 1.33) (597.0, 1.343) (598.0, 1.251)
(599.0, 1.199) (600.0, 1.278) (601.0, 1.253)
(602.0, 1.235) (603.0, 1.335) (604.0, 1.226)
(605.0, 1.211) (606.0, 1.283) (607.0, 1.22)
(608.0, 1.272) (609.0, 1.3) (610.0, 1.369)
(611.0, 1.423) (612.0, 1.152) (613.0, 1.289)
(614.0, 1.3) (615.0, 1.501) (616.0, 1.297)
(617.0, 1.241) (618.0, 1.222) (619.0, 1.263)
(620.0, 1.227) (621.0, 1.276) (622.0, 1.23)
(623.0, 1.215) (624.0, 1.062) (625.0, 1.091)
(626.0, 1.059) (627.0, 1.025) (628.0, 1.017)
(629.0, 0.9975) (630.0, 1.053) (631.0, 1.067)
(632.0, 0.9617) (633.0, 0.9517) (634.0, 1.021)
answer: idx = -4.42 mm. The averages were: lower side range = 1.56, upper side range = 1.42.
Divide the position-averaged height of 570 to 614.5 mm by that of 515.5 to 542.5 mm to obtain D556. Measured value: 0.8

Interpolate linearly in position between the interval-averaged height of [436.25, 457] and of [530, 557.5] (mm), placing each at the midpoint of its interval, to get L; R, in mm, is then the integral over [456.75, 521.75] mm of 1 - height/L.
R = 2.98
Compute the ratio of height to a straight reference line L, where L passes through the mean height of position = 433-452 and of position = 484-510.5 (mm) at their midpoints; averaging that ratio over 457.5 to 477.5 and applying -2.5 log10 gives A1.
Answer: -0.08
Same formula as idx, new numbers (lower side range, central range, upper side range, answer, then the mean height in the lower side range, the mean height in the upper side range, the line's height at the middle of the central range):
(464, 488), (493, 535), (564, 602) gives 2.2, 1.66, 1.38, 1.56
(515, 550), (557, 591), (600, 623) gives 1.1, 1.66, 1.28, 1.46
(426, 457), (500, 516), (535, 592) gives 2.8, 1.56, 1.49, 1.52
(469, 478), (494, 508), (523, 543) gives 2.7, 1.64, 1.68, 1.66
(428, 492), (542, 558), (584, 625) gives -2.3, 1.6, 1.28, 1.4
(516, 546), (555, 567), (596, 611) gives 0.5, 1.66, 1.28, 1.5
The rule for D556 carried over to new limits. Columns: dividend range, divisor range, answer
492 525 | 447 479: 0.88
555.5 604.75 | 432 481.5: 0.87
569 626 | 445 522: 0.87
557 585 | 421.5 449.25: 0.92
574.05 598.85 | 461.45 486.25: 0.83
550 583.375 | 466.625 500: 0.90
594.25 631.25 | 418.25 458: 0.79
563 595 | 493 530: 0.98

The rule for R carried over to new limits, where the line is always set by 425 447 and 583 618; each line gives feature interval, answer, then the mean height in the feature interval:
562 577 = -1.1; 1.45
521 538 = -3.3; 1.69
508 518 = 0.9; 1.3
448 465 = -0.5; 1.57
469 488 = -2.4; 1.68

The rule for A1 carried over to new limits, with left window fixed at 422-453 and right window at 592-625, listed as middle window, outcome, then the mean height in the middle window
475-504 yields -0.07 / 1.57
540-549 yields -0.22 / 1.69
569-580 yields -0.11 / 1.47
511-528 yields -0.08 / 1.53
